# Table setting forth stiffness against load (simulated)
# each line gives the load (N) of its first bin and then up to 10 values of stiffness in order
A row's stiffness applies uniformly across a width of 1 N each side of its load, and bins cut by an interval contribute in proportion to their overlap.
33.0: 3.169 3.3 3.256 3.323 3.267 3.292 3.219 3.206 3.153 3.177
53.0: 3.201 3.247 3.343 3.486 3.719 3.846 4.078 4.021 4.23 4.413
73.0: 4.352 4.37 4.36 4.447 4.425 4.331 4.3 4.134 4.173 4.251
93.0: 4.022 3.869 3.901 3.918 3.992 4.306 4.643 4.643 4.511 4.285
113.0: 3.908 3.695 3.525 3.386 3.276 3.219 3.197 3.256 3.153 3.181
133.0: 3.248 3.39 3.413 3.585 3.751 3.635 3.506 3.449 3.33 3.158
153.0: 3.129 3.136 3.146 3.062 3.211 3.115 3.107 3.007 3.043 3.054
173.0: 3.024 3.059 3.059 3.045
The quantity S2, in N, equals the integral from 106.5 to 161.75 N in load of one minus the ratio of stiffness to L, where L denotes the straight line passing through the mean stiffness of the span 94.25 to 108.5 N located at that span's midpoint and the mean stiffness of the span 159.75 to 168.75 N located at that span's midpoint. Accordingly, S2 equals 2.40 N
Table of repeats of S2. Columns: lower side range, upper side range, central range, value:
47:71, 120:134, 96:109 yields -3.48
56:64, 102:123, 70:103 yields -3.66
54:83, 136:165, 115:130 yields 1.06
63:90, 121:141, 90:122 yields -2.19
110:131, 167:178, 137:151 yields -0.96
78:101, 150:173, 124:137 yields 1.10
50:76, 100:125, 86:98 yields -0.58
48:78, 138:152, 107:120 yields -1.20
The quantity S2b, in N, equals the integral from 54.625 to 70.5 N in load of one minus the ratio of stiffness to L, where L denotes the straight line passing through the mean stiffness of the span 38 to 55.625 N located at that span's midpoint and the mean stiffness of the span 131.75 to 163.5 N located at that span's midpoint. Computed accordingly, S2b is -2.6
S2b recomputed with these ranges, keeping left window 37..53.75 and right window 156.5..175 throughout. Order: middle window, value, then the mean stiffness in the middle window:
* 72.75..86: -4.9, 4.37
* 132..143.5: -1.4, 3.5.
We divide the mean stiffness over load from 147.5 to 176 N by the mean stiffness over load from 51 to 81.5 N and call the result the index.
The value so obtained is 0.8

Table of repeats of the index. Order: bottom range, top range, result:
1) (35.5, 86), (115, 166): 0.88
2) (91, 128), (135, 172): 0.84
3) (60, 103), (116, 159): 0.80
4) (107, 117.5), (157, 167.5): 0.76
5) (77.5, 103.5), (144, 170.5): 0.76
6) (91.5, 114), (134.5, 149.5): 0.84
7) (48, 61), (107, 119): 1.21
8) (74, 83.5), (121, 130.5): 0.73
